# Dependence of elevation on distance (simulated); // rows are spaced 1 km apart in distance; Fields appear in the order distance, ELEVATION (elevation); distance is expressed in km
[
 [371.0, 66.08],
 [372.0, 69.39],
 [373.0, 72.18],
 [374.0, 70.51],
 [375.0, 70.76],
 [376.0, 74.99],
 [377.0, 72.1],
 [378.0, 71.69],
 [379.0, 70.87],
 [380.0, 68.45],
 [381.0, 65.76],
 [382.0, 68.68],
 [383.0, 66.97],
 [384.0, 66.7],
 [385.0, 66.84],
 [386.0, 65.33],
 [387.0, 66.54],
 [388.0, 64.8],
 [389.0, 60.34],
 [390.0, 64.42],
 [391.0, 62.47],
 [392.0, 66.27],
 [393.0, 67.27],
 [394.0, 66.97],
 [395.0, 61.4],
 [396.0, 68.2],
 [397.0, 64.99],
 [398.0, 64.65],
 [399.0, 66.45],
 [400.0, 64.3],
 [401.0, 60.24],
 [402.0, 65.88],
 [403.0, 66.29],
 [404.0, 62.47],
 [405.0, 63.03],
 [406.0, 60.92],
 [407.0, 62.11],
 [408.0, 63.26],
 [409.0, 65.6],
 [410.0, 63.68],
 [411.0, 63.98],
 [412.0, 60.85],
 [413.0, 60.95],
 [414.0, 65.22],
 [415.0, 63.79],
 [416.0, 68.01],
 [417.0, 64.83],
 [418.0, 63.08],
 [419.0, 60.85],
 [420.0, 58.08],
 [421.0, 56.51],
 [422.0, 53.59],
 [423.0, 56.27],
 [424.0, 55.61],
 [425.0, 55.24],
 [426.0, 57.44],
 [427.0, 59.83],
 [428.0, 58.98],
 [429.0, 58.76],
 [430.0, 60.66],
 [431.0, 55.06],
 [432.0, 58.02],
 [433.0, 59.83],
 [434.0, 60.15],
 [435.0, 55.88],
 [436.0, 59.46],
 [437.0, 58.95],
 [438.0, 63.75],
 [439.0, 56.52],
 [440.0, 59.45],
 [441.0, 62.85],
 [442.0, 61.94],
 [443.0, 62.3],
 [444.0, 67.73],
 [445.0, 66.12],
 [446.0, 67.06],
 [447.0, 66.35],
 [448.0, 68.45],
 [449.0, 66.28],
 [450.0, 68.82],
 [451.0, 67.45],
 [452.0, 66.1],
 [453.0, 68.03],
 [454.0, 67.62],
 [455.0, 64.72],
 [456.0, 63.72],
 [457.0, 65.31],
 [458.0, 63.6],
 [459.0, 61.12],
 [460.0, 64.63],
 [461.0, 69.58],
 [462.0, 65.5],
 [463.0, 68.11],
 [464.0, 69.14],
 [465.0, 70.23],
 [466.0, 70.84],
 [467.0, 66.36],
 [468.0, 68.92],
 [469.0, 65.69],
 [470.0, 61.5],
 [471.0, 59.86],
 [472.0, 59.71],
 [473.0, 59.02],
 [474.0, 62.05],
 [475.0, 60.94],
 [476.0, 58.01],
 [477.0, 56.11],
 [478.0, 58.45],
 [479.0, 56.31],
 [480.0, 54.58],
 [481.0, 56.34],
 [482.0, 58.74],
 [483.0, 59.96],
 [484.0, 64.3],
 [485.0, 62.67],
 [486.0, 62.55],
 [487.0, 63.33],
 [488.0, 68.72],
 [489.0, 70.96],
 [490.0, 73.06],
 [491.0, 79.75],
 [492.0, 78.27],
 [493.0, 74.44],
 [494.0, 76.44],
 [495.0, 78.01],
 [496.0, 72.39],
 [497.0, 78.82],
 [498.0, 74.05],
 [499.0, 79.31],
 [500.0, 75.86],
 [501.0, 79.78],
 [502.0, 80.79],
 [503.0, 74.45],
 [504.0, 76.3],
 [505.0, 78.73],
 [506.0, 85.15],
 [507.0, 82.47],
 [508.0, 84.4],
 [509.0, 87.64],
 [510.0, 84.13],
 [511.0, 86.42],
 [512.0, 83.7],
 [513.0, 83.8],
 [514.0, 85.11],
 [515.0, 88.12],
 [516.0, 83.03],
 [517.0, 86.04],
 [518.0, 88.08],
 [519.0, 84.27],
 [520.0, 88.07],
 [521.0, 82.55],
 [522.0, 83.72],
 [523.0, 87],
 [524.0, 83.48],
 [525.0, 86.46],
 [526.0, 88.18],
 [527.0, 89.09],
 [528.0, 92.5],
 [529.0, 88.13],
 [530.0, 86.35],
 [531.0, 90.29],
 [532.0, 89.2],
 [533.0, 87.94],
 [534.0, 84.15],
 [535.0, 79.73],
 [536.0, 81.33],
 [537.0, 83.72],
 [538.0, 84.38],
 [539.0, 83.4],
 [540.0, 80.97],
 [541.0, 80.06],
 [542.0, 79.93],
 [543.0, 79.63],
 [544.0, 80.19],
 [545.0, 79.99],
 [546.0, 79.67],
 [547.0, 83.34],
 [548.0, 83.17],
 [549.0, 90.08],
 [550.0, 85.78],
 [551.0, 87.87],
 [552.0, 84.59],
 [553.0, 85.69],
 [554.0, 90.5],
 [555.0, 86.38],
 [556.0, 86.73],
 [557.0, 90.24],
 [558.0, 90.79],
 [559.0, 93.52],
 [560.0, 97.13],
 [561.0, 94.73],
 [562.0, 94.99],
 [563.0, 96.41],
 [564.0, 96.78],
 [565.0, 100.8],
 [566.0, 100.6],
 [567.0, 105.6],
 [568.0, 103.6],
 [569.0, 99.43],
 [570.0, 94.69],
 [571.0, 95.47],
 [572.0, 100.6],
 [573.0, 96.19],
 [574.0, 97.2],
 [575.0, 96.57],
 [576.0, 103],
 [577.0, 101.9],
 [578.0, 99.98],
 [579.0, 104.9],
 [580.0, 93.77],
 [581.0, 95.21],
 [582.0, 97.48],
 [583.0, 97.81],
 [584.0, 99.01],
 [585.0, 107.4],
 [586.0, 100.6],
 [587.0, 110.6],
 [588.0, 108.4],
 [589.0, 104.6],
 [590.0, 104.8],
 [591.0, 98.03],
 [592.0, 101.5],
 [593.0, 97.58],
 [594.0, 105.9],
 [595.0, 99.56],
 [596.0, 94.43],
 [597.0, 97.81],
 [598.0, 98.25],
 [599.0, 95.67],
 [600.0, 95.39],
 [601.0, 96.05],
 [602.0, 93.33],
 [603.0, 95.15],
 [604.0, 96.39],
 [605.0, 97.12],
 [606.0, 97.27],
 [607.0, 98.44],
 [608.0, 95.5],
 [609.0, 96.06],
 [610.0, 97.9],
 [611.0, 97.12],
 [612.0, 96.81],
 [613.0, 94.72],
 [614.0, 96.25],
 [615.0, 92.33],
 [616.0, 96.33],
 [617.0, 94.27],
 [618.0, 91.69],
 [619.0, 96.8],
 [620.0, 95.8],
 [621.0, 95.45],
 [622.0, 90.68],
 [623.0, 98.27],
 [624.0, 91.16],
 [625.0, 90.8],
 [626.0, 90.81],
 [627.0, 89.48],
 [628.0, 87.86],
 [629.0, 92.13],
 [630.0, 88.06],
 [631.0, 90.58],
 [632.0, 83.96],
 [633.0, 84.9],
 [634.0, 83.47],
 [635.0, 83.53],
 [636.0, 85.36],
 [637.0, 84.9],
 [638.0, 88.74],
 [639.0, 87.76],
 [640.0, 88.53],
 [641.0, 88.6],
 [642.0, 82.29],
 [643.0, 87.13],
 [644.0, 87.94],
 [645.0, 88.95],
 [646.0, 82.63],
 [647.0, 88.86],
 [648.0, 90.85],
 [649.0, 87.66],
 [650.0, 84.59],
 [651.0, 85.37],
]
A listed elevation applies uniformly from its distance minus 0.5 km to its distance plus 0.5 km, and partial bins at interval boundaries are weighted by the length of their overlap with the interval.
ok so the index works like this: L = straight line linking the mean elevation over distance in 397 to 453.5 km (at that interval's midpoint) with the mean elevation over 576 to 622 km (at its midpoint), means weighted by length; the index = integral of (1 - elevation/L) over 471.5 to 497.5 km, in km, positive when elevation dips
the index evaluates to 3.15 km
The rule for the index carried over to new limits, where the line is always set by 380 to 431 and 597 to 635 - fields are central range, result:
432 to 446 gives 1.35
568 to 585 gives -2.13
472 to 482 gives 2.07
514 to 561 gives -2.18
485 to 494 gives 0.47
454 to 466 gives 0.78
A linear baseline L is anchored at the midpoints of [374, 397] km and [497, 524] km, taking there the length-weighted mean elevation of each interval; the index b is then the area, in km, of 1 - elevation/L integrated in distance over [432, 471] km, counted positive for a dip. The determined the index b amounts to 5.6 km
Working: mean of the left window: 67.2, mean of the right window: 82.7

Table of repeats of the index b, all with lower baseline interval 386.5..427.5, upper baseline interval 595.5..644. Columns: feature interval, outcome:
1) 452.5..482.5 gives 3.3 km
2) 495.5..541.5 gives -3.2 km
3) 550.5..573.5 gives -2.8 km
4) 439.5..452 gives 0.5 km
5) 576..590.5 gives -2.5 km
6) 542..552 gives -0.1 km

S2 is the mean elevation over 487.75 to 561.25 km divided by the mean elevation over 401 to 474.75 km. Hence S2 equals 1.33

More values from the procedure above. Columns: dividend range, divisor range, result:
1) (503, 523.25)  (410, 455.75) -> 1.36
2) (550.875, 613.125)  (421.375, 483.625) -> 1.57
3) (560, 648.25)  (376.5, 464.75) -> 1.50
